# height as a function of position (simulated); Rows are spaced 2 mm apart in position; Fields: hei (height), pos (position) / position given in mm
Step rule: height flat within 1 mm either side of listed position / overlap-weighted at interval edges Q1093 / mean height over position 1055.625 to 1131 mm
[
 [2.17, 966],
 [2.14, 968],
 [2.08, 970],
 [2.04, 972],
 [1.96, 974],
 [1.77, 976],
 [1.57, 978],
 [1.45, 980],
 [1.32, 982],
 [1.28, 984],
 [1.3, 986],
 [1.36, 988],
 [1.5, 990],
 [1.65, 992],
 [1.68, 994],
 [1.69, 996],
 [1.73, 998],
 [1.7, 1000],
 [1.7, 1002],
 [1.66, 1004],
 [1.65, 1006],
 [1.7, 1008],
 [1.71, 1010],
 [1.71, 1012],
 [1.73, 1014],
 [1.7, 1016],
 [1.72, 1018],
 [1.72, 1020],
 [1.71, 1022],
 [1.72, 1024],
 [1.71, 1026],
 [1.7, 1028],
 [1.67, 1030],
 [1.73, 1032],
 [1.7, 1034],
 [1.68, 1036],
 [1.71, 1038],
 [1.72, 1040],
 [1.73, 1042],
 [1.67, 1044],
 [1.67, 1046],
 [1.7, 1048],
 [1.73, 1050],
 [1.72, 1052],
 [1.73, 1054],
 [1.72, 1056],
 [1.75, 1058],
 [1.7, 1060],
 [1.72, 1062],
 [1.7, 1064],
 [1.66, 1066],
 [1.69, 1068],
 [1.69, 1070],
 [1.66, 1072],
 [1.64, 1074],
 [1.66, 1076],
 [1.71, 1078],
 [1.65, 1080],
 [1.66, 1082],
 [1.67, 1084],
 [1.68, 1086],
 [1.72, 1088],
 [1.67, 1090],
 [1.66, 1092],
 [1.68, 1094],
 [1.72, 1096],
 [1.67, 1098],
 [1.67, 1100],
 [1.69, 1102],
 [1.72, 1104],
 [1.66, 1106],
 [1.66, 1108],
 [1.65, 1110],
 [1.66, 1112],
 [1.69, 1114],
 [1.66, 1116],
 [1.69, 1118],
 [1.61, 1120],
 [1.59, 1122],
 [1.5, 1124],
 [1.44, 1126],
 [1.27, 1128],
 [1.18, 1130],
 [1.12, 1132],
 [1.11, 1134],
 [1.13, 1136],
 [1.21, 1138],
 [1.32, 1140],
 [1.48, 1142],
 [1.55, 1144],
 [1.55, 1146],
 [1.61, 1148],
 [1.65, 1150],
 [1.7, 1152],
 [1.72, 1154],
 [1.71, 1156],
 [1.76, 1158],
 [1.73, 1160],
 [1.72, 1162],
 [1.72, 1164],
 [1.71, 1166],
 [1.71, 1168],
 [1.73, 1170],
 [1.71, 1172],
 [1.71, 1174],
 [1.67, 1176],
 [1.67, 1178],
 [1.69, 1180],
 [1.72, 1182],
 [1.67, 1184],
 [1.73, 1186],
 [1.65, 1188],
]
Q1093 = 1.64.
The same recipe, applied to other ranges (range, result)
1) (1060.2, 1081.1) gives 1.68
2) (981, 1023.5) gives 1.62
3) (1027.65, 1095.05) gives 1.69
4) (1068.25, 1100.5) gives 1.68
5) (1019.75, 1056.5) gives 1.71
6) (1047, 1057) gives 1.72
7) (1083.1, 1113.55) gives 1.68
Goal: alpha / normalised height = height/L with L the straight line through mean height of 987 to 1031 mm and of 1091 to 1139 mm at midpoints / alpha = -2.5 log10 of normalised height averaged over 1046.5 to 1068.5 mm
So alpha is -0.07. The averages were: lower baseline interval 1.67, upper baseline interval 1.53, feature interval 1.71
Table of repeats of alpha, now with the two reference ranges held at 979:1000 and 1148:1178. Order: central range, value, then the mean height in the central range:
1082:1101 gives -0.038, 1.68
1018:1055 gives -0.098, 1.71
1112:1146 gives 0.173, 1.42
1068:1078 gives -0.045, 1.67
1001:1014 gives -0.111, 1.69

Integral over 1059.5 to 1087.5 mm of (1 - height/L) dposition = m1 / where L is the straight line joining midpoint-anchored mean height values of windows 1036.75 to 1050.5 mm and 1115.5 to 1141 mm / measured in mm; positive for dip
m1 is -1.68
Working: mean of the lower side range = 1.7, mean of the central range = 1.68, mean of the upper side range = 1.37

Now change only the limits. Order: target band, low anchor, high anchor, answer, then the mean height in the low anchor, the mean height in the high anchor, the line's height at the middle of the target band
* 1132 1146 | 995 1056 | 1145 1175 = 3.2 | 1.7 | 1.7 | 1.7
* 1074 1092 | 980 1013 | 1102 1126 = -0.6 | 1.58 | 1.64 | 1.62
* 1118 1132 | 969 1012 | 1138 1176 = 1.8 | 1.64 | 1.64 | 1.64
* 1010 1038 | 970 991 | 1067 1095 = -1.5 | 1.58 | 1.67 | 1.62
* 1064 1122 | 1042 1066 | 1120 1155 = -3.6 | 1.71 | 1.42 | 1.58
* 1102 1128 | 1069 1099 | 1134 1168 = 0.2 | 1.68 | 1.57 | 1.63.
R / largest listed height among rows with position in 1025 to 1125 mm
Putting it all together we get 1.75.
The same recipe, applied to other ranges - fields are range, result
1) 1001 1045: 1.73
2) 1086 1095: 1.72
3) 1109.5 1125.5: 1.69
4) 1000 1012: 1.71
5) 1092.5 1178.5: 1.76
